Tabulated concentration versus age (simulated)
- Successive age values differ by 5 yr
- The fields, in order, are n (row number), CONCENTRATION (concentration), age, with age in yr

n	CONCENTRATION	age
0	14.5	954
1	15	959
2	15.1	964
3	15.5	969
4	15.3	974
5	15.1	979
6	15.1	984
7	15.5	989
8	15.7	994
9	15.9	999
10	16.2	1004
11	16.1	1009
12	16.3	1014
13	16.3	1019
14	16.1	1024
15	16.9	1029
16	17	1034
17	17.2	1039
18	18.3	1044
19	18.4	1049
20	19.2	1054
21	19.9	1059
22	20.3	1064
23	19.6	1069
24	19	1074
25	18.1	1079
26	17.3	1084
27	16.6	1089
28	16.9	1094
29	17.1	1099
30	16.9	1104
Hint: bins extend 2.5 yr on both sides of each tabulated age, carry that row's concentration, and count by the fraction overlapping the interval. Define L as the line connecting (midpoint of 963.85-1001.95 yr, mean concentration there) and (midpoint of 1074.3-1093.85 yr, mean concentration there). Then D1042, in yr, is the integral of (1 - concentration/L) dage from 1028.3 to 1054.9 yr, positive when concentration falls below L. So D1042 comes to -1.9 yr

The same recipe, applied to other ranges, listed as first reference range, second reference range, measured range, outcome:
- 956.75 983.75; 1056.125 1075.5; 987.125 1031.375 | 2.4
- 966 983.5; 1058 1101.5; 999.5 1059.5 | -1.2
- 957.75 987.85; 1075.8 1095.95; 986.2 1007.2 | -0.2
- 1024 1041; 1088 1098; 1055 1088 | -4.1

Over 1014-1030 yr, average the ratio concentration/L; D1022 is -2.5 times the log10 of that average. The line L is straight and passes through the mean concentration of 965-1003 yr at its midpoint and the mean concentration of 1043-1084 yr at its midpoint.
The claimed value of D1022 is 0.051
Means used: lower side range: 15.5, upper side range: 19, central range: 16.4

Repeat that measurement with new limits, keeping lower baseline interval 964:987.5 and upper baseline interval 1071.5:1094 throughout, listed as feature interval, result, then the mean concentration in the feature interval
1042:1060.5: -0.12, 18.9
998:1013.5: -0.01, 16.1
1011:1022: -0.01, 16.3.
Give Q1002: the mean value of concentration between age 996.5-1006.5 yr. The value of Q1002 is 16.1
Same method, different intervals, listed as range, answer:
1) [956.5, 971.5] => 15.2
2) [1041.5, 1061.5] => 18.9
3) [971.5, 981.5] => 15.2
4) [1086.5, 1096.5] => 16.8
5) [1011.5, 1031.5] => 16.4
